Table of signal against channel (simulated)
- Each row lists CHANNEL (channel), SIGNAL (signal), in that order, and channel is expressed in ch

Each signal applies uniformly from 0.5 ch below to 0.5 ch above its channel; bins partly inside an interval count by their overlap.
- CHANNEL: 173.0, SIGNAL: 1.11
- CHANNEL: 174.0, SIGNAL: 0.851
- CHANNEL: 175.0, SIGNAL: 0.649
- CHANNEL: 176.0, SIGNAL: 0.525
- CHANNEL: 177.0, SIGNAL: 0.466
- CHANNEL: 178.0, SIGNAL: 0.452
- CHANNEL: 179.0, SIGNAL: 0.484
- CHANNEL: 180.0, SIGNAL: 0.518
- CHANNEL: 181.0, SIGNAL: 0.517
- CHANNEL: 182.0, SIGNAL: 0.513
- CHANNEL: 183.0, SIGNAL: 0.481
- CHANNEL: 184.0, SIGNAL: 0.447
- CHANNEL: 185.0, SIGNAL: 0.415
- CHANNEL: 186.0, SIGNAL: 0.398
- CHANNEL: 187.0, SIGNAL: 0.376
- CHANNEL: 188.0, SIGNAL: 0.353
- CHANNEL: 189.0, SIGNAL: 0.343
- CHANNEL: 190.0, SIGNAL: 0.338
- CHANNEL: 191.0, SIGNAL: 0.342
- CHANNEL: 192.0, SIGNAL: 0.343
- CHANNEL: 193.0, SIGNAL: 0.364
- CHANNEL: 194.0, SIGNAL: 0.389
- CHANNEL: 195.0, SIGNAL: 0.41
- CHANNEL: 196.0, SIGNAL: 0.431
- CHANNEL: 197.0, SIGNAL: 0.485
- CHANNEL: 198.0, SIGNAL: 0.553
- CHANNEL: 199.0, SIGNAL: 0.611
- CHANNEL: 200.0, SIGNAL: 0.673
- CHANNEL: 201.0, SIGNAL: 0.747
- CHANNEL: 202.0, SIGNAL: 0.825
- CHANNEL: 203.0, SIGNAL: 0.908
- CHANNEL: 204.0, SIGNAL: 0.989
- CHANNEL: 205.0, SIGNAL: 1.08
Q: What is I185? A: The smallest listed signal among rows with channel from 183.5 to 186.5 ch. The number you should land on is 0.398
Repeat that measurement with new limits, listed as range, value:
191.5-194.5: 0.343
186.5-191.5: 0.338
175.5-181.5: 0.452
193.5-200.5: 0.389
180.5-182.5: 0.513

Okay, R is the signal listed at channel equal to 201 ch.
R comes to 0.747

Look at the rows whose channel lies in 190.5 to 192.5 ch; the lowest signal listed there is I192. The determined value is 0.342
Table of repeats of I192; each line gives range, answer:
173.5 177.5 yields 0.466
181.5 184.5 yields 0.447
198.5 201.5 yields 0.611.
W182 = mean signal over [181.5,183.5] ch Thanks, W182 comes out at 0.497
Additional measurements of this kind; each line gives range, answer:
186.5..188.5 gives 0.364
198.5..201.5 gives 0.677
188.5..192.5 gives 0.342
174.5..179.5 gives 0.515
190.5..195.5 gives 0.37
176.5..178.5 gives 0.459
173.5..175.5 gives 0.75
